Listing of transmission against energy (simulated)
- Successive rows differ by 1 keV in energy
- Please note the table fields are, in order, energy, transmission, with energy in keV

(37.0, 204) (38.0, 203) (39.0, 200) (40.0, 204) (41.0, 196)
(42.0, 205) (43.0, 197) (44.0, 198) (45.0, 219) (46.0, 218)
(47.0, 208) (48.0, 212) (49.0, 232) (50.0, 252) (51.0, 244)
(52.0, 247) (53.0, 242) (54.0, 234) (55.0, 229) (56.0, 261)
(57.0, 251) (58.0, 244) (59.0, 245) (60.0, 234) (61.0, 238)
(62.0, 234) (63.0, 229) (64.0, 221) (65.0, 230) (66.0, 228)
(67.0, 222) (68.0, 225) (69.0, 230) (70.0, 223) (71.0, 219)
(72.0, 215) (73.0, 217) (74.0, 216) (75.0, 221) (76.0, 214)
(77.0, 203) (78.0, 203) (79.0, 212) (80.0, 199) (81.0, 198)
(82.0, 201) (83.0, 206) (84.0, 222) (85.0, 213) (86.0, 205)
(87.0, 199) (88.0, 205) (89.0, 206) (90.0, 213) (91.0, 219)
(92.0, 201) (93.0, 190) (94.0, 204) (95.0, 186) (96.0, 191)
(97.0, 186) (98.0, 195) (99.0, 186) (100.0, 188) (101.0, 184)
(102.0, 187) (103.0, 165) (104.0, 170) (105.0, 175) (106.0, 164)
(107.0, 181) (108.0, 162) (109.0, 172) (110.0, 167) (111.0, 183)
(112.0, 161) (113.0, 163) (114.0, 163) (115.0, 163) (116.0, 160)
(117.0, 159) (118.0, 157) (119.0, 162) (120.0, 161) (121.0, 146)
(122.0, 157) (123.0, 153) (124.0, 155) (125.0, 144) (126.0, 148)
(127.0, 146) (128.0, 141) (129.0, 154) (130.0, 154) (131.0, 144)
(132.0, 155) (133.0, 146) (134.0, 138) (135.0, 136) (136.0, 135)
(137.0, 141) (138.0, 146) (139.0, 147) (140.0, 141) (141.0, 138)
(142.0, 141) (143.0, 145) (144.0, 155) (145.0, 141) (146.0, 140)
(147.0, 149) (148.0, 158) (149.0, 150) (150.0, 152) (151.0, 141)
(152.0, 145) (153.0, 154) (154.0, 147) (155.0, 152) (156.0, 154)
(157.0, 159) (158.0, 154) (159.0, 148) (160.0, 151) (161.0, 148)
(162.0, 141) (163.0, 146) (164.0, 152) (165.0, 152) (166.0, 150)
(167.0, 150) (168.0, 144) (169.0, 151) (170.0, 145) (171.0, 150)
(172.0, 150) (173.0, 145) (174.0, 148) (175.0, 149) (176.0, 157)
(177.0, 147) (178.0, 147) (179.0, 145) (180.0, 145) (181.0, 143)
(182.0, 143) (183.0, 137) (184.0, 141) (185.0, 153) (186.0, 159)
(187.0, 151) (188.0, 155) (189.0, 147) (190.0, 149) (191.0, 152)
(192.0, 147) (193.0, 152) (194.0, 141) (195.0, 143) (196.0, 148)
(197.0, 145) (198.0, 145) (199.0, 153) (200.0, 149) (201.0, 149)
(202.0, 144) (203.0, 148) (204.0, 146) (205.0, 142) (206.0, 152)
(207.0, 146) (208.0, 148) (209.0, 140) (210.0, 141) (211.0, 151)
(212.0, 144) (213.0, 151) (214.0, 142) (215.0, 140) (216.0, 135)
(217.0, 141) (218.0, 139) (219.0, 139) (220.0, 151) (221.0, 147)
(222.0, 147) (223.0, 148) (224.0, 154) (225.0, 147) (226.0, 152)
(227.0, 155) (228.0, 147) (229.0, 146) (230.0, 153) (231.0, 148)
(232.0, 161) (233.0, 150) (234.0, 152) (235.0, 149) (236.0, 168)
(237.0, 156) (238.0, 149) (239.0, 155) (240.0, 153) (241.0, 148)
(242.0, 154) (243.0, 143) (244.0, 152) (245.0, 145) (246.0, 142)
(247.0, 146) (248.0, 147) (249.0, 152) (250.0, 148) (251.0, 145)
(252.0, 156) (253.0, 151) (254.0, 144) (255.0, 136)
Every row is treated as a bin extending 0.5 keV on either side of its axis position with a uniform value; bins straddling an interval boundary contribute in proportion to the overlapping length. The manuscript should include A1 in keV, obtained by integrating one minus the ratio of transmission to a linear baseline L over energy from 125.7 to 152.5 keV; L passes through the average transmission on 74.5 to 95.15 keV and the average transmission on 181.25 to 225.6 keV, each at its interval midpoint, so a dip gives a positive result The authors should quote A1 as 5.0 keV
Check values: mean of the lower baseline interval 206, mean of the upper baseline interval 146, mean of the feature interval 145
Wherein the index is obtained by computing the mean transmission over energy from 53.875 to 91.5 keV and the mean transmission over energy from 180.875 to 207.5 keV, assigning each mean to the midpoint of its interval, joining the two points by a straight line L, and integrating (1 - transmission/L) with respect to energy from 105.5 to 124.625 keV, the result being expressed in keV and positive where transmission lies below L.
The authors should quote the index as 3.2 keV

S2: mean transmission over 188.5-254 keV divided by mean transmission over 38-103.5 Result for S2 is 0.69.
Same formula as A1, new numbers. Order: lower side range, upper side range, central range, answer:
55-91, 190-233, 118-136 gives 4.0 keV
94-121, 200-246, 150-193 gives 2.8 keV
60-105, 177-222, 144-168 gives 2.8 keV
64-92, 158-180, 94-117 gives 2.2 keV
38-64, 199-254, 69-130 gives 6.2 keV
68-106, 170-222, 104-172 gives 9.1 keV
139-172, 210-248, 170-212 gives 0.3 keV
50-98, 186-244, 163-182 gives 2.4 keV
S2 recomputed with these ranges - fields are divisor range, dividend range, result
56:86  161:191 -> 0.67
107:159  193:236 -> 0.97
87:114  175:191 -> 0.80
